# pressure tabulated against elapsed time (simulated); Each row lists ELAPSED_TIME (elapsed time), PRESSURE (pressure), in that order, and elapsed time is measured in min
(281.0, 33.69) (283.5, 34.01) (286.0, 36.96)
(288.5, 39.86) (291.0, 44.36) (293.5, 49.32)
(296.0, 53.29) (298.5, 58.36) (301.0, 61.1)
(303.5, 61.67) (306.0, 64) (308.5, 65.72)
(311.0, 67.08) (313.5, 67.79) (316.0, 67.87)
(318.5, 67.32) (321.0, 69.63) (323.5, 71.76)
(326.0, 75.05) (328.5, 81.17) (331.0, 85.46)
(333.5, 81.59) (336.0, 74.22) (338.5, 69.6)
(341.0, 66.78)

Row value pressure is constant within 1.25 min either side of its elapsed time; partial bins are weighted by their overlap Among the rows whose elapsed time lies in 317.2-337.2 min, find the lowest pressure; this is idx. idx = 67.32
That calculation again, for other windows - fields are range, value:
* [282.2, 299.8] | 34.01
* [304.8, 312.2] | 64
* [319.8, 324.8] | 69.63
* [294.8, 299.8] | 53.29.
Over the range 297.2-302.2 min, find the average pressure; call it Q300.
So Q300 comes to 59.7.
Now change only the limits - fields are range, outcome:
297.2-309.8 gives 62.2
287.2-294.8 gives 44.5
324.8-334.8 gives 80.8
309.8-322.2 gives 67.9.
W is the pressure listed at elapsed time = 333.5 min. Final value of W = 81.59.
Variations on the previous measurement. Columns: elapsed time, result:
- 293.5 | 49.32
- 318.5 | 67.32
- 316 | 67.87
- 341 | 66.78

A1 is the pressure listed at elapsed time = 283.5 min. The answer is 34.01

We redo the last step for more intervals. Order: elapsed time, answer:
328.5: 81.17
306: 64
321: 69.63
